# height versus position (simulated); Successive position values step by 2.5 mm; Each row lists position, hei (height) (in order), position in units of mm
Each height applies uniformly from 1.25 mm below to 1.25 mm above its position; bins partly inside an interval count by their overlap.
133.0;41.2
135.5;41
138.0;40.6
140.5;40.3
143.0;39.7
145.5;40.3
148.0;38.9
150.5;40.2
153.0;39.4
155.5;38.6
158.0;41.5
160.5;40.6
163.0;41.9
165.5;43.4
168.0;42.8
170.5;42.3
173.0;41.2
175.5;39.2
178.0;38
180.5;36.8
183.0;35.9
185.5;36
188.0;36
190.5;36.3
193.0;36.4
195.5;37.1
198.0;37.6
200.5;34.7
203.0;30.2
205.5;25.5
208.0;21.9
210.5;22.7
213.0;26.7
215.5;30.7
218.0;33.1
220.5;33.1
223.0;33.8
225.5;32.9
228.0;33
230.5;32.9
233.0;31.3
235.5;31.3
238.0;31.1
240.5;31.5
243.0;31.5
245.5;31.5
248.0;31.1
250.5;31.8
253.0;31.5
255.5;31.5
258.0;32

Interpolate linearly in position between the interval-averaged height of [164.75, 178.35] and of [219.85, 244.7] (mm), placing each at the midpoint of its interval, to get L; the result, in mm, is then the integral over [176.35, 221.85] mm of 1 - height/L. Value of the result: 5.48 mm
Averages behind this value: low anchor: 41.3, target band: 32.8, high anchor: 32.2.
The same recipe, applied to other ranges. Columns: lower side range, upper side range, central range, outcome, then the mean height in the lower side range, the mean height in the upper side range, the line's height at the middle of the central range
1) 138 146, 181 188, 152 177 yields -2.0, 40.2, 36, 38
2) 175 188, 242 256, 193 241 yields 3.9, 37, 31.5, 34.1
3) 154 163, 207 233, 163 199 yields -1.9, 40.4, 30.2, 36.7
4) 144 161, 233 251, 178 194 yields 0.1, 39.9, 31.4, 36.7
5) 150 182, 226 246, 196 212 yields 3.0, 40.4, 31.8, 35.8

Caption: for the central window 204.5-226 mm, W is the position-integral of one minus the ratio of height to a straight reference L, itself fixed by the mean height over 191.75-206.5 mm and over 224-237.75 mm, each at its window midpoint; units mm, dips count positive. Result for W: 2.7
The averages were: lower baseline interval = 33.7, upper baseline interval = 32.2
